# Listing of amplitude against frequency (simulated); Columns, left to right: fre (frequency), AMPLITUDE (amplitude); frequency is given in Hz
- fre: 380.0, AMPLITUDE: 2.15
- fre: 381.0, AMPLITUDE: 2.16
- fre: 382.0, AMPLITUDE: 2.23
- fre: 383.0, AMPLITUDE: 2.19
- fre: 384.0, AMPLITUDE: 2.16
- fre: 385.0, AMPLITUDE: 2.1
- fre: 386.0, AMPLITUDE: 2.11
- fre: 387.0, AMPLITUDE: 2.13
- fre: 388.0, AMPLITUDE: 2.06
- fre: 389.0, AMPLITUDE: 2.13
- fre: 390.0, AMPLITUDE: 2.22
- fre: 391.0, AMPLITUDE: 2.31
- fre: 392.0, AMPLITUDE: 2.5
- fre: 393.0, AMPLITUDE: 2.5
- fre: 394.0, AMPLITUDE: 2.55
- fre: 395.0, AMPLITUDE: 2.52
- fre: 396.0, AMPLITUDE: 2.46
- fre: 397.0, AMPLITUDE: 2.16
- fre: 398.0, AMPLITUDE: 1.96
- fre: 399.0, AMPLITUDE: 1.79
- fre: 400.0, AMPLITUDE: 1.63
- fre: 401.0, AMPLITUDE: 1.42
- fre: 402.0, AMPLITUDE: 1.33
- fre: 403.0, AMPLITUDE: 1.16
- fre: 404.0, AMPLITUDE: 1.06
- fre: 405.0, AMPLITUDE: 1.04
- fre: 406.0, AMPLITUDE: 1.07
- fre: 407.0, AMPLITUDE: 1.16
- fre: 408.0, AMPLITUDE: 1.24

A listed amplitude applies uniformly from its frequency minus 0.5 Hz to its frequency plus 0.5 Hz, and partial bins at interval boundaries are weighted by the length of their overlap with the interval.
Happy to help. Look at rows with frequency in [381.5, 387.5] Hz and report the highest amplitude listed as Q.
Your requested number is 2.23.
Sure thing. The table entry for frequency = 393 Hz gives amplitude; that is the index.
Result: 2.5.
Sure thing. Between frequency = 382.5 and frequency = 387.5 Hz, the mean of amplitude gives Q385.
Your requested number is 2.14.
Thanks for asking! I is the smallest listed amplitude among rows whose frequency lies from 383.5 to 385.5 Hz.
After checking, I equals 2.1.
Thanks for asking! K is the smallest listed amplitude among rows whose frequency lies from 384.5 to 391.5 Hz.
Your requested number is 2.06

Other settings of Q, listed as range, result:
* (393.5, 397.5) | 2.55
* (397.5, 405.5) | 1.96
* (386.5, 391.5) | 2.31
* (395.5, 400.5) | 2.46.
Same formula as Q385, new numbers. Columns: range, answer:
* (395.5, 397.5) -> 2.31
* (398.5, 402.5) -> 1.54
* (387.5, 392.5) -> 2.24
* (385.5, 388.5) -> 2.1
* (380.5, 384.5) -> 2.19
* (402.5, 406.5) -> 1.08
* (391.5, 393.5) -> 2.5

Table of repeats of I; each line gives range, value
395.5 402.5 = 1.33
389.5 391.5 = 2.22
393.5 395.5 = 2.52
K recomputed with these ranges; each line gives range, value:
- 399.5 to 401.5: 1.42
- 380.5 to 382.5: 2.16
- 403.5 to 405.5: 1.04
